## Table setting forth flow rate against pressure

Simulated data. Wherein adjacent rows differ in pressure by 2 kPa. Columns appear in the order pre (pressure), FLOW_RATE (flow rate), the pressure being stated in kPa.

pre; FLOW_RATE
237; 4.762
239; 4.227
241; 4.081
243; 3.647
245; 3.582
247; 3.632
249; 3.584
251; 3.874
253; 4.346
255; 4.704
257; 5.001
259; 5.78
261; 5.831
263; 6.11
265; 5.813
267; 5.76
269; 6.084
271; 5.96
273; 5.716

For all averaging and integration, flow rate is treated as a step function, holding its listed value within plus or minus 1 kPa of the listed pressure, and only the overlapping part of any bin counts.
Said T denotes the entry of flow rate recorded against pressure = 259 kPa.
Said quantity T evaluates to 5.78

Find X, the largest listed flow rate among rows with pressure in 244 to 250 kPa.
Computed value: 3.632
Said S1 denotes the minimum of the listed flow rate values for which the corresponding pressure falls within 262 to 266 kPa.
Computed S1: 5.813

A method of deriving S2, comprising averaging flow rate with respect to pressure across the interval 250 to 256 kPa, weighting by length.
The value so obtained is 4.31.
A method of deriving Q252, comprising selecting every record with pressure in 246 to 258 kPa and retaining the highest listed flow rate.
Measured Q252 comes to 5.001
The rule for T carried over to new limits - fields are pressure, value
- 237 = 4.762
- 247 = 3.632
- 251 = 3.874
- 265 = 5.813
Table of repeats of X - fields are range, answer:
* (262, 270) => 6.11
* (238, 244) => 4.227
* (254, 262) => 5.831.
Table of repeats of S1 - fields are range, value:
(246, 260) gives 3.584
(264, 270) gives 5.76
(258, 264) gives 5.78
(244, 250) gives 3.582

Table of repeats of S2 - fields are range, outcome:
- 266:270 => 5.92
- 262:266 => 5.96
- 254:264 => 5.49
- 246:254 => 3.86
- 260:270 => 5.92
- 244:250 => 3.6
